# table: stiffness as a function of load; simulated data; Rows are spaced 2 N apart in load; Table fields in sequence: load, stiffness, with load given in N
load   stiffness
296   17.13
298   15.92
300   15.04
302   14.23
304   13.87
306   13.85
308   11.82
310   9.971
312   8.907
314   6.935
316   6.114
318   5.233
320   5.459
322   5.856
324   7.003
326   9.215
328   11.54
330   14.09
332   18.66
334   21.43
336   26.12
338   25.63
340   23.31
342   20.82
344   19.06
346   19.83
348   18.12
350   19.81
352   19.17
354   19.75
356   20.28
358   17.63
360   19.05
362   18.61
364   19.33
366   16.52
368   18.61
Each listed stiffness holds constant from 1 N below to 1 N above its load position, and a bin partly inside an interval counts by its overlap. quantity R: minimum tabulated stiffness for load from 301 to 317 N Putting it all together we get 6.114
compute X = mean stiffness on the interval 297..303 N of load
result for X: 15.1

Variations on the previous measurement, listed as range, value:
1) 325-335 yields 15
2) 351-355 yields 19.5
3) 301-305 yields 14.1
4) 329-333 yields 16.4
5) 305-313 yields 11.1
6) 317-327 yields 6.55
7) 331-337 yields 22.1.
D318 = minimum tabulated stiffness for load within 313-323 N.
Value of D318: 5.233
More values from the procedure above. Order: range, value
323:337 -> 7.003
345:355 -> 18.12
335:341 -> 23.31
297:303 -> 14.23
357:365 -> 17.63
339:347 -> 19.06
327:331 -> 11.54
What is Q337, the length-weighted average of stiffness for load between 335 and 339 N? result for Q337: 25.9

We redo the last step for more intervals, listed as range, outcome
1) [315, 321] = 5.6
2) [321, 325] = 6.43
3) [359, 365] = 19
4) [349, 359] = 19.3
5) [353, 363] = 19.1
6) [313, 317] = 6.52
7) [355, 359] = 19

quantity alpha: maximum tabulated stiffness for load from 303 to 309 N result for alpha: 13.87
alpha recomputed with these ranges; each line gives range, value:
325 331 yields 14.09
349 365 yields 20.28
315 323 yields 6.114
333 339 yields 26.12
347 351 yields 19.81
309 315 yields 9.971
